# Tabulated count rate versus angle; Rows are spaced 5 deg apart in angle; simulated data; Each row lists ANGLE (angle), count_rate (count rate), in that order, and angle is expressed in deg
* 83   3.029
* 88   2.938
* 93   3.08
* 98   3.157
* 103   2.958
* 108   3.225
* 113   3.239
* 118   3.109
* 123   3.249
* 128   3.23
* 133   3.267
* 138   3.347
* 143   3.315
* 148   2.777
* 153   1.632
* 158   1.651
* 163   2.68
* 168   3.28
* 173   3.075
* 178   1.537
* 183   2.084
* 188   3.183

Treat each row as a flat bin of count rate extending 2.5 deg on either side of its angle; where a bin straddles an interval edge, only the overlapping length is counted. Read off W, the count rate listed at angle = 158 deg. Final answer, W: 1.651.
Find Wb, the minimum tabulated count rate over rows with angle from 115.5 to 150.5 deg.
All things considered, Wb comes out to 2.777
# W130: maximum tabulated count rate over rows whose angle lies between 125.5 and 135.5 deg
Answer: 3.267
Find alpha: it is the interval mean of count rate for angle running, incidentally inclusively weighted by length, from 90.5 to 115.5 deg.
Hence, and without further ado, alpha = 3.13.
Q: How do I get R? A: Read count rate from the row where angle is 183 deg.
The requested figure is 2.084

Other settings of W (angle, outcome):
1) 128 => 3.23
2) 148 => 2.777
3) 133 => 3.267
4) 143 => 3.315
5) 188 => 3.183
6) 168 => 3.28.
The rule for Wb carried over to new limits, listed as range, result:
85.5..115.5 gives 2.938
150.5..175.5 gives 1.632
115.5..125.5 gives 3.109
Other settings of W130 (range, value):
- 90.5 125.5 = 3.249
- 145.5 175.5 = 3.28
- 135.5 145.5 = 3.347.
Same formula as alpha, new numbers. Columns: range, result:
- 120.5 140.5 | 3.27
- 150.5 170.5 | 2.31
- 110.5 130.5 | 3.21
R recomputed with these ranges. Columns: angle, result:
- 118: 3.109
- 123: 3.249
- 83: 3.029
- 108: 3.225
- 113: 3.239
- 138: 3.347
